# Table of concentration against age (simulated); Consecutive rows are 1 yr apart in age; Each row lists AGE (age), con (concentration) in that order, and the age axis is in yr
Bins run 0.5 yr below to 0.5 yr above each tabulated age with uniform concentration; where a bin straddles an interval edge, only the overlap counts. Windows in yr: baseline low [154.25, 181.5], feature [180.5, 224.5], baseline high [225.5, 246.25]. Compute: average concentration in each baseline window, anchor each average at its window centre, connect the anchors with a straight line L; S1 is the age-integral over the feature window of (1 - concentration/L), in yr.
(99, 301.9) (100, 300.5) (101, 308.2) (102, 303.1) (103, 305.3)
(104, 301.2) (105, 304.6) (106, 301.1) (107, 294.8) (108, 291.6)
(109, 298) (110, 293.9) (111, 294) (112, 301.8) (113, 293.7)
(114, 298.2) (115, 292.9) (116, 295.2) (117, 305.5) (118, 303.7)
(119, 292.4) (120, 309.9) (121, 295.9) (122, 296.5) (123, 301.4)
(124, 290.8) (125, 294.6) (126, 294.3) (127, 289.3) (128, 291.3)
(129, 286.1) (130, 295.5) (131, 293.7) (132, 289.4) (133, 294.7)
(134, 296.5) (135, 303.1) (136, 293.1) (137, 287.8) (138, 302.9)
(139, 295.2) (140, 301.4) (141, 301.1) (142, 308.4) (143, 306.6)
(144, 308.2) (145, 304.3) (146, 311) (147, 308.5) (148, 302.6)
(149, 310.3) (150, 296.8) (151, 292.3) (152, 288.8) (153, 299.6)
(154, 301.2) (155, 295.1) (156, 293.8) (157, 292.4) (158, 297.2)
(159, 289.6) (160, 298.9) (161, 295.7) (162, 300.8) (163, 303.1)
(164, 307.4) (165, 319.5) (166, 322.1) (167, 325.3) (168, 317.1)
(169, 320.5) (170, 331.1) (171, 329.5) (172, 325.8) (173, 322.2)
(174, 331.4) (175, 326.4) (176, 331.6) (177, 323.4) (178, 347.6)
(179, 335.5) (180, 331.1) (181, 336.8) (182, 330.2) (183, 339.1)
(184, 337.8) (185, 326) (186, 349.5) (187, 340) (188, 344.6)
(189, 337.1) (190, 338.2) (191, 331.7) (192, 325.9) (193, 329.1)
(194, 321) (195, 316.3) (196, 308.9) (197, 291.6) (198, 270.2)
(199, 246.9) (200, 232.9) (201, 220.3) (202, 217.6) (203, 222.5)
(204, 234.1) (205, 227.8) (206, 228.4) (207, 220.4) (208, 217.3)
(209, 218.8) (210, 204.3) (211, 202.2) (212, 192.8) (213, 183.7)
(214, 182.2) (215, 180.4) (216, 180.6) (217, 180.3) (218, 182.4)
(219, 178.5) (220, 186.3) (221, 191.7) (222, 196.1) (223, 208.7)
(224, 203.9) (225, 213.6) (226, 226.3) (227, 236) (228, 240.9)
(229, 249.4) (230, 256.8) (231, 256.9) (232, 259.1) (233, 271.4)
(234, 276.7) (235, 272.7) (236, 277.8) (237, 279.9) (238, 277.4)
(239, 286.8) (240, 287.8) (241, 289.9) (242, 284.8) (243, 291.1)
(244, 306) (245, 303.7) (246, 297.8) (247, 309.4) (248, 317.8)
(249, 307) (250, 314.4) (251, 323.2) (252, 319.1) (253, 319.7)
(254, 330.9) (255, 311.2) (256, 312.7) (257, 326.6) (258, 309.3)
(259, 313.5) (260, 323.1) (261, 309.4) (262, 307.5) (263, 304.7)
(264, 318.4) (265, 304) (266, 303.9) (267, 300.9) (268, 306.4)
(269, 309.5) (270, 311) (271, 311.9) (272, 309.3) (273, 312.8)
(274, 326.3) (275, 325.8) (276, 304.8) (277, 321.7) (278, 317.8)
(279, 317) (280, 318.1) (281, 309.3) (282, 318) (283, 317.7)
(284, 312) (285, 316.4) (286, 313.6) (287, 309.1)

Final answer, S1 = 6.1 yr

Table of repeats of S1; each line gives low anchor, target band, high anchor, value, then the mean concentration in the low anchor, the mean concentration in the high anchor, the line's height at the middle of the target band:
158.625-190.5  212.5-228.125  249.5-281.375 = 6.0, 326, 314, 320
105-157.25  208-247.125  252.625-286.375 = 9.0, 298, 314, 309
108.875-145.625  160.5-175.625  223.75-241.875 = -1.9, 297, 260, 283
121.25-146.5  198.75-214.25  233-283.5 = 4.5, 297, 307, 303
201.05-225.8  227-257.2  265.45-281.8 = -4.1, 203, 313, 255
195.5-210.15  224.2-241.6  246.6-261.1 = 1.4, 238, 317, 285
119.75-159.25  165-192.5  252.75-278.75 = -2.6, 298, 314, 303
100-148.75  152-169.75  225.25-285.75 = -0.3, 299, 299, 299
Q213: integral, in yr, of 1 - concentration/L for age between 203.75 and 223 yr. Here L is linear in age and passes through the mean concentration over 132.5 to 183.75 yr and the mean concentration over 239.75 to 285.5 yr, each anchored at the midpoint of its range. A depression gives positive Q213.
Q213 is 6.9 yr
